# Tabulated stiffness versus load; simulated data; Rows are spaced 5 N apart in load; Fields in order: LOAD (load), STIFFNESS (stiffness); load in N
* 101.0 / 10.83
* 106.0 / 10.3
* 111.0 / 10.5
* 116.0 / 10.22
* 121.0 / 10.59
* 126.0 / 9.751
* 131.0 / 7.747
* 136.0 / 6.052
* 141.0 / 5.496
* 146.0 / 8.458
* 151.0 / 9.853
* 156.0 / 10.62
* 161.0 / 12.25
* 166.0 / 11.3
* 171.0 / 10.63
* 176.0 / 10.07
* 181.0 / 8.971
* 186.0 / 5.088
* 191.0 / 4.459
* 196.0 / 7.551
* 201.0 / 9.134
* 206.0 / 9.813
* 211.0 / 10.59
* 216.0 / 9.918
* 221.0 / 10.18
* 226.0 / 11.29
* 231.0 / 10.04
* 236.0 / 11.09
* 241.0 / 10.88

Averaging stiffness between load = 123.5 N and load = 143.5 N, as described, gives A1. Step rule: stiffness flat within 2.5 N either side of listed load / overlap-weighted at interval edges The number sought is 7.26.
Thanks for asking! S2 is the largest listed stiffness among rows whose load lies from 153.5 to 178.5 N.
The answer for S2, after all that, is 12.25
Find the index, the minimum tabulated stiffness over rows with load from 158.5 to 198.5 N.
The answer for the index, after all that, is 4.459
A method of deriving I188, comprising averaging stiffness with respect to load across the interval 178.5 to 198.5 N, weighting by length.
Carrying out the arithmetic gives 6.52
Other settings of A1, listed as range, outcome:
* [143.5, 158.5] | 9.64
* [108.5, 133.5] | 9.76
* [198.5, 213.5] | 9.85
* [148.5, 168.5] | 11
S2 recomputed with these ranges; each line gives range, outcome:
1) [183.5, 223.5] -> 10.59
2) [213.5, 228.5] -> 11.29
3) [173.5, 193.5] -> 10.07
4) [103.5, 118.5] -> 10.5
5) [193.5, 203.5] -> 9.134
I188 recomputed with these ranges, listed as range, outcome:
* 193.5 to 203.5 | 8.34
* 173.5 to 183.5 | 9.52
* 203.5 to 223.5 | 10.1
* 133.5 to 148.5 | 6.67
